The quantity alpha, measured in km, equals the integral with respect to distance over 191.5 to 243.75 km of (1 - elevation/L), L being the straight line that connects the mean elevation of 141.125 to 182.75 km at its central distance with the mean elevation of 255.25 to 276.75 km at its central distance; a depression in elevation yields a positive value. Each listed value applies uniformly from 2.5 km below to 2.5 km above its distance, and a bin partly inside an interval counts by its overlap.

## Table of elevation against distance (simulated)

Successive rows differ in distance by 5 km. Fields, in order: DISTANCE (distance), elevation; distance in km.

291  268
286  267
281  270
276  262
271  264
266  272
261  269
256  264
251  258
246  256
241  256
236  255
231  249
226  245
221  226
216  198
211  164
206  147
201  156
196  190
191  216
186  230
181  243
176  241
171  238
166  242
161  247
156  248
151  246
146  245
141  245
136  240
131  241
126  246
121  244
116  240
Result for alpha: 9.7 km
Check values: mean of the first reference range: 244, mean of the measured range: 209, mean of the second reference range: 267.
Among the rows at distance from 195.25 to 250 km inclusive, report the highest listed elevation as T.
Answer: 256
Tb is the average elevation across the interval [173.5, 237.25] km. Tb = 211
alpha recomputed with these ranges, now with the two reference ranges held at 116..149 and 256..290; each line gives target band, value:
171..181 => 0.4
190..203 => 3.5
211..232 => 3.1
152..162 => 0.0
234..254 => 0.4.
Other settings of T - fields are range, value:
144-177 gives 248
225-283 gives 272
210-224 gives 226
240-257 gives 264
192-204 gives 190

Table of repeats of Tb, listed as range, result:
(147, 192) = 240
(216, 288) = 256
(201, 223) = 180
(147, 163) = 247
